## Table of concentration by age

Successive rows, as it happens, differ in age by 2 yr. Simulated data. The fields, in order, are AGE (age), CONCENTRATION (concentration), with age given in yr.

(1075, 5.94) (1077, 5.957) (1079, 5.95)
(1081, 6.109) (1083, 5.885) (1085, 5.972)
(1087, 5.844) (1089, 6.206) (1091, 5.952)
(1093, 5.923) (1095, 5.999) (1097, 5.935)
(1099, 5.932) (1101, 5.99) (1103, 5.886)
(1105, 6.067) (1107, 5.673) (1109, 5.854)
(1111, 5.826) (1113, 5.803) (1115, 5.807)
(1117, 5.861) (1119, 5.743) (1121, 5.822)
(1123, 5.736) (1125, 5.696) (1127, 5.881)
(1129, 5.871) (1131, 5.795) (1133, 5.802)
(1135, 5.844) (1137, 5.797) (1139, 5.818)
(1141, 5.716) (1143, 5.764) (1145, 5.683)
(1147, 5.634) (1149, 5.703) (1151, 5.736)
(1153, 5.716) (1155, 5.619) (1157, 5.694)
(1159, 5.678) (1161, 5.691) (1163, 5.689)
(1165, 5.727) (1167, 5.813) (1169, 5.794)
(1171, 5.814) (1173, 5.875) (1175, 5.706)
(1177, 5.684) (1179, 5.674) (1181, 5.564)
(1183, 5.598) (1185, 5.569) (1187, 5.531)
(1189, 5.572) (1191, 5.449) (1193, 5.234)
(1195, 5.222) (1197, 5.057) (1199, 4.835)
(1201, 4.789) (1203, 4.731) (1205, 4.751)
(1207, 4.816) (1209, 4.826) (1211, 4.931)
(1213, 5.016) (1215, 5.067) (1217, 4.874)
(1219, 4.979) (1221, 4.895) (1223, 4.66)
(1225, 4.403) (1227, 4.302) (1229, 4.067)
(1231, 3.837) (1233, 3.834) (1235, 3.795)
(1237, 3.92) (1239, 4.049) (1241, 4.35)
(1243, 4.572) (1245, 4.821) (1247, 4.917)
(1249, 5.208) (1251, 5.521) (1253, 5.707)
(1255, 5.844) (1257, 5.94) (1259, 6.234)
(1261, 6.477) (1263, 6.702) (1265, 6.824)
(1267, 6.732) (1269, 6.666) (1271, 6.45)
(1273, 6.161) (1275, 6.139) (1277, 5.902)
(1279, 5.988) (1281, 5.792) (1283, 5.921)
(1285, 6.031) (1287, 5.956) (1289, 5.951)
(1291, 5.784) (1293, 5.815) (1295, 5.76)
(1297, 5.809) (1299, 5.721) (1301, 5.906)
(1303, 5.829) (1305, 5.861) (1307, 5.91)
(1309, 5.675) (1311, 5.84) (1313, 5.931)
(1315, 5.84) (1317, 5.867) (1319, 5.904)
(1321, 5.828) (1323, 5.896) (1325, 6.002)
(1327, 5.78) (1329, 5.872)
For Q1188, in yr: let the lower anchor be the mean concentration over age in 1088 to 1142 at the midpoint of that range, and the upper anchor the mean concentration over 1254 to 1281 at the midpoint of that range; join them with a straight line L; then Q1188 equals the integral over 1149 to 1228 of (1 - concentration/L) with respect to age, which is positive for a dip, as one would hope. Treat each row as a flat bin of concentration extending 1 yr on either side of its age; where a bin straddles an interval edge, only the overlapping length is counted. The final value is 9.9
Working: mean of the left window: 5.86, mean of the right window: 6.29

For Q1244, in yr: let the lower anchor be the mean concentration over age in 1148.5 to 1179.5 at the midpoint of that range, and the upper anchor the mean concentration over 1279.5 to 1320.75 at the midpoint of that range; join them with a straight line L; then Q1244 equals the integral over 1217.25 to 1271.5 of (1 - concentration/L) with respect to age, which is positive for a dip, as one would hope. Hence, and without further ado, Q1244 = 6.0 yr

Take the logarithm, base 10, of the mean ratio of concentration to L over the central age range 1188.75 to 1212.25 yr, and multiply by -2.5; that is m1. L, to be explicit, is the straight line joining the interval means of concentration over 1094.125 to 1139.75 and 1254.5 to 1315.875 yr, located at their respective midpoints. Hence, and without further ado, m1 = 0.19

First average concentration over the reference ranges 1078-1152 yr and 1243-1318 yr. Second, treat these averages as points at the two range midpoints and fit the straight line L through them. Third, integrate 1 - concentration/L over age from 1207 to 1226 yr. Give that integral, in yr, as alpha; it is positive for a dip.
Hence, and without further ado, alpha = 3.4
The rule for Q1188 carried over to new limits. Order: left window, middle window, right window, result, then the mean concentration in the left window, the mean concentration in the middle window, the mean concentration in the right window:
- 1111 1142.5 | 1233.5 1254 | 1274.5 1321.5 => 4.1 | 5.8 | 4.67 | 5.87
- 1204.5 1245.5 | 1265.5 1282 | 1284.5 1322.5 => -2.8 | 4.51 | 6.25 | 5.85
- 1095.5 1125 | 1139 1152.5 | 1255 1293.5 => 0.5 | 5.85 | 5.71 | 6.18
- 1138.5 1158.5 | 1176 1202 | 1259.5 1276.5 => 2.6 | 5.7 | 5.37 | 6.49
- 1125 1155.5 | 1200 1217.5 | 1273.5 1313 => 2.8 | 5.76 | 4.87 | 5.88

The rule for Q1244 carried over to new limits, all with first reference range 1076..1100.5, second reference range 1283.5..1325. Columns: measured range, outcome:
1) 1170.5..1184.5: 0.55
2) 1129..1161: 1.11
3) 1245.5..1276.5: -1.03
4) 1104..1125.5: 0.53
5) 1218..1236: 4.86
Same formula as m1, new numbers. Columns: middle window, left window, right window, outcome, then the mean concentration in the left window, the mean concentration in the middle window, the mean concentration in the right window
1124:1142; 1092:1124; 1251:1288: 0.021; 5.87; 5.8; 6.17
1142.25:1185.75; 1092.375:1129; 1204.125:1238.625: -0.098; 5.86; 5.7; 4.52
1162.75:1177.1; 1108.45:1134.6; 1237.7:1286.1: 0.005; 5.81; 5.77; 5.78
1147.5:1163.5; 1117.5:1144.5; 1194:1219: -0.036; 5.79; 5.69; 4.91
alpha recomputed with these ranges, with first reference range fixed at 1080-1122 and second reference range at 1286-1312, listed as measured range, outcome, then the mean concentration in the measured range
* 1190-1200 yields 1.2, 5.16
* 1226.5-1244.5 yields 5.4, 4.1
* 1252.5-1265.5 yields -0.9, 6.25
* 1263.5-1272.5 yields -1.2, 6.64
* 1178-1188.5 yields 0.5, 5.59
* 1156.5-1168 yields 0.3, 5.72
